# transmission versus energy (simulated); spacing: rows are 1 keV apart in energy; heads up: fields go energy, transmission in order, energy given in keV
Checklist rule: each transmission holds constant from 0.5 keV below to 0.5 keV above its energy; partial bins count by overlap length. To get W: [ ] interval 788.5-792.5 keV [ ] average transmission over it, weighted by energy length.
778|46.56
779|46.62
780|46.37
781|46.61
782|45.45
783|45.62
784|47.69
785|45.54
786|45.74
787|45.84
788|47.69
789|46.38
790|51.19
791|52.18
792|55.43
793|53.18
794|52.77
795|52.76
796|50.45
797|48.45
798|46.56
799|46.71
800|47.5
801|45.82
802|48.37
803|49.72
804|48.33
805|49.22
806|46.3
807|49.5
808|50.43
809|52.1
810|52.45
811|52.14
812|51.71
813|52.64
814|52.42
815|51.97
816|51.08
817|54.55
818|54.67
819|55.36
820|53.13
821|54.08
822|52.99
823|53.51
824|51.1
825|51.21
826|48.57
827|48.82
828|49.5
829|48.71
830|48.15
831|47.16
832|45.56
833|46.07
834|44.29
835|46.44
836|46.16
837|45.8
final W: 51.3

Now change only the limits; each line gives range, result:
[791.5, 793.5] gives 54.3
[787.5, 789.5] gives 47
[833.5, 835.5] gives 45.4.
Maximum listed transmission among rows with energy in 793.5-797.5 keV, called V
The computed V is 52.77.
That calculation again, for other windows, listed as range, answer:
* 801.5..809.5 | 52.1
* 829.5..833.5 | 48.15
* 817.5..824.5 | 55.36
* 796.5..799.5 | 48.45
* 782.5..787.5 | 47.69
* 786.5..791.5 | 52.18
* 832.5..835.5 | 46.44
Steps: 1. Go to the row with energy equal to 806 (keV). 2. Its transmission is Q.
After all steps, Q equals 46.3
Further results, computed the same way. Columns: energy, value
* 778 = 46.56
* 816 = 51.08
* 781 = 46.61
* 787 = 45.84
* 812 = 51.71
